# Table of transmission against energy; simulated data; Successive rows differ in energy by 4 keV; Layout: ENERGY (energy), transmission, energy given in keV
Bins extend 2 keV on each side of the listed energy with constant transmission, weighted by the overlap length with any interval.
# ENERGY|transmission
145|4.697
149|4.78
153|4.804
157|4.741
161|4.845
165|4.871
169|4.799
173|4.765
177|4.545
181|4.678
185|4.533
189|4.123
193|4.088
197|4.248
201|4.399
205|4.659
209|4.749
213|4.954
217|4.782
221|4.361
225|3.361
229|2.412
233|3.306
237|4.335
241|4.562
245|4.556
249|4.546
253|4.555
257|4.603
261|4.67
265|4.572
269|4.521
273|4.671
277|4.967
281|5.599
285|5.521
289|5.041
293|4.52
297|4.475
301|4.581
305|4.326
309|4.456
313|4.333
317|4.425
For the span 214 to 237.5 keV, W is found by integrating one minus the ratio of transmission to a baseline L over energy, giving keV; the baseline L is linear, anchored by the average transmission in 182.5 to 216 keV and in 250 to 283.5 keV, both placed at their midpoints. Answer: 4.2 keV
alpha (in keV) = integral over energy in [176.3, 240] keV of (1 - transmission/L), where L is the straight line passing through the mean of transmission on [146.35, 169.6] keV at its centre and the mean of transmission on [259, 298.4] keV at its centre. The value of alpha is 8.02 keV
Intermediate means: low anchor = 4.8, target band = 4.22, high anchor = 4.86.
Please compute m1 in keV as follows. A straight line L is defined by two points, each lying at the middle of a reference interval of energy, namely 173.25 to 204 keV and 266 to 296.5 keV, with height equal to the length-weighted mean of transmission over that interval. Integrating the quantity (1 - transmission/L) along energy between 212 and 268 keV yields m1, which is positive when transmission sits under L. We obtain 5.4 keV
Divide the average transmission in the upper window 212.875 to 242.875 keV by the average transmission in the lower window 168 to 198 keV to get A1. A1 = 0.9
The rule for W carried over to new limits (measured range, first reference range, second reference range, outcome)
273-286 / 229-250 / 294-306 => -2.70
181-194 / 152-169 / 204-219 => 1.29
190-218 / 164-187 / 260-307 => 1.11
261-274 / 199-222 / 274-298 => 0.91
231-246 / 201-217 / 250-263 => 1.57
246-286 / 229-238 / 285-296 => -4.99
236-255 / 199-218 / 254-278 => 0.61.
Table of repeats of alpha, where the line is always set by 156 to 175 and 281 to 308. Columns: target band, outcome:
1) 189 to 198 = 1.2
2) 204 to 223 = 0.4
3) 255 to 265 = 0.4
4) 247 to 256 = 0.5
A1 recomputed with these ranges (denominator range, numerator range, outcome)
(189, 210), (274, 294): 1.17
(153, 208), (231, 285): 1.01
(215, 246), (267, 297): 1.25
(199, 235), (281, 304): 1.19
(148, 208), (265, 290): 1.09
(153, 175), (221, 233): 0.67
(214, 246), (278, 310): 1.22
